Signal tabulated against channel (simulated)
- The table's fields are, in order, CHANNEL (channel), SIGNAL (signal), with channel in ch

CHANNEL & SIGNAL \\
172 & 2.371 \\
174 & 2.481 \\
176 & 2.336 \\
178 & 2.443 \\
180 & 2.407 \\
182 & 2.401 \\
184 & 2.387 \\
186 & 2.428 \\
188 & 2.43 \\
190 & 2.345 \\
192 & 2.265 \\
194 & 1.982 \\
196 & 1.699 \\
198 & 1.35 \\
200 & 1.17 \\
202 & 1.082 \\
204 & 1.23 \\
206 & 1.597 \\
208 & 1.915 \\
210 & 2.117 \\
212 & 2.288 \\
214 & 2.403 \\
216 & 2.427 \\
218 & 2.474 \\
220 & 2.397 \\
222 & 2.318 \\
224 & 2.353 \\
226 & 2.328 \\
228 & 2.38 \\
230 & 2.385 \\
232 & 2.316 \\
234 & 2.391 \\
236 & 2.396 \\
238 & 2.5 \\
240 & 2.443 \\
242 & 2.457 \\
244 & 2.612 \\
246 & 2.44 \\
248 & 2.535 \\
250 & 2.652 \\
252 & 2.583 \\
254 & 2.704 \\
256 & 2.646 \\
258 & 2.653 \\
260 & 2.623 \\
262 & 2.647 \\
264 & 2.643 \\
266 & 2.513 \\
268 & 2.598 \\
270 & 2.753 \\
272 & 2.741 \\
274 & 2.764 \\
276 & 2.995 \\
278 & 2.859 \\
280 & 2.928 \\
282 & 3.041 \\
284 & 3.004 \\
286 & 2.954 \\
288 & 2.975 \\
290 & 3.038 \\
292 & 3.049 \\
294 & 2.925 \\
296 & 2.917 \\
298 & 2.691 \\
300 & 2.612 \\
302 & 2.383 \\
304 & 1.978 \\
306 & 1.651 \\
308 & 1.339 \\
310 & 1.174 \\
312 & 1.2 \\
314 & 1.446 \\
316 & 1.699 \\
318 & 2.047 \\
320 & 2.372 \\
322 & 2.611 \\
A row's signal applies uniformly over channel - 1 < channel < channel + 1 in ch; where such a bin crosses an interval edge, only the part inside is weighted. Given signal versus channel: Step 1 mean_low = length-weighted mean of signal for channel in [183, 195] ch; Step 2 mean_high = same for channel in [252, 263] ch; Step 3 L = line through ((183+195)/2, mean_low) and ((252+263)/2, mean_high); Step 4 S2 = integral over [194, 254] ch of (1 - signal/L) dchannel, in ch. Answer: 7.4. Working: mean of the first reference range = 2.31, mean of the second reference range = 2.65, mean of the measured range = 2.19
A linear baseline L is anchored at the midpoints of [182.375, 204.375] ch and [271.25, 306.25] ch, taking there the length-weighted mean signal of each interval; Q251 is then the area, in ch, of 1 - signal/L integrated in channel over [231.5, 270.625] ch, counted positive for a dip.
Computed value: -2.18 ch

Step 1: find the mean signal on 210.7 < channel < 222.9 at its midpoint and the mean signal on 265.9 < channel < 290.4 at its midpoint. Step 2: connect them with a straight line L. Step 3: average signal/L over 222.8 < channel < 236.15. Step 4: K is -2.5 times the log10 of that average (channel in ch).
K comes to 0.05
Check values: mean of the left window 2.38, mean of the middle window 2.36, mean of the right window 2.87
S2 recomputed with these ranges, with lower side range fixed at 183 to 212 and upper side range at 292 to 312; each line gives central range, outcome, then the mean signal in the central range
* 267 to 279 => -4.0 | 2.79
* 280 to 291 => -4.5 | 3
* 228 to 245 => -3.8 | 2.43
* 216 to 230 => -3.1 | 2.38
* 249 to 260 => -3.3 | 2.65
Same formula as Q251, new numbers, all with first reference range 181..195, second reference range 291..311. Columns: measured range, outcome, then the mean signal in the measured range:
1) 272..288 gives -4.5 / 2.93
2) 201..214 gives 3.1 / 1.76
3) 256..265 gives -1.4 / 2.64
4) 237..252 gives -1.5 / 2.52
